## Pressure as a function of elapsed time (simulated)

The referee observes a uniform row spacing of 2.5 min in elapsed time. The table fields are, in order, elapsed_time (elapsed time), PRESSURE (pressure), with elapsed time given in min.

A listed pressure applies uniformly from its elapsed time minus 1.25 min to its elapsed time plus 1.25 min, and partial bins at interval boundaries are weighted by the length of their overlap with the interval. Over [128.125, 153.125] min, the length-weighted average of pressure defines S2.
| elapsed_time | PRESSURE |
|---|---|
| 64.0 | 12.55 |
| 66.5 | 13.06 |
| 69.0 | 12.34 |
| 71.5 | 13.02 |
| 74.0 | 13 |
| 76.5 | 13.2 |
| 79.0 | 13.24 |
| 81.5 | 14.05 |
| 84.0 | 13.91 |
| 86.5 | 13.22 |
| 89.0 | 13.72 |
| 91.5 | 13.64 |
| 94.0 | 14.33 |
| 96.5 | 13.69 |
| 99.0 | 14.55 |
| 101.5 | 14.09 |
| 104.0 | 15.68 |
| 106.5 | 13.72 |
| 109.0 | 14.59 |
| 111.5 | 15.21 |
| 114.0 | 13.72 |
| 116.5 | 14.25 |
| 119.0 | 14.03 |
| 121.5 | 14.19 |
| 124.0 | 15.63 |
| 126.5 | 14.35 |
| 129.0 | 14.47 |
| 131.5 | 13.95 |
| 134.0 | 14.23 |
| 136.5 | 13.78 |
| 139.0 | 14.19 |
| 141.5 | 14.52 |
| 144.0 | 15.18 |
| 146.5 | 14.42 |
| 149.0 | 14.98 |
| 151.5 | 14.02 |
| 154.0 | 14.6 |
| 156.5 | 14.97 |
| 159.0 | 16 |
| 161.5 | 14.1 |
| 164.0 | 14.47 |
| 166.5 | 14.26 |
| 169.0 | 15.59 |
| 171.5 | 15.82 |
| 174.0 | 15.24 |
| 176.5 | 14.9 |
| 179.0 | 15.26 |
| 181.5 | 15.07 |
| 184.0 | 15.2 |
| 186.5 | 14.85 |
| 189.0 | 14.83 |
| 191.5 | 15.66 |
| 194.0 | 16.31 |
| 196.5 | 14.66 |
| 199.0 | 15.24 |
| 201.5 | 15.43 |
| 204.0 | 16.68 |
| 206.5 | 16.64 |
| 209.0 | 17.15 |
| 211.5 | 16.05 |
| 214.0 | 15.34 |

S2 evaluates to 14.4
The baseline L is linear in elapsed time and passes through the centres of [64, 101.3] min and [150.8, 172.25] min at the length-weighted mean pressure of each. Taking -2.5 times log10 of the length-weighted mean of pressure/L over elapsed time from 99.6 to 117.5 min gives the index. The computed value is -0.04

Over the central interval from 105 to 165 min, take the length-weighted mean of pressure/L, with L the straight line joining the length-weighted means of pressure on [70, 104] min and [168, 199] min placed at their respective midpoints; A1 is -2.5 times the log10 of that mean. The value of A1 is 0.00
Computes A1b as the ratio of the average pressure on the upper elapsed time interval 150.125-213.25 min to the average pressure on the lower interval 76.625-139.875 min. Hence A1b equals 1.08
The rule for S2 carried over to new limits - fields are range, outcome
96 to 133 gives 14.4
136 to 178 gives 14.8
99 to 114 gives 14.6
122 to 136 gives 14.5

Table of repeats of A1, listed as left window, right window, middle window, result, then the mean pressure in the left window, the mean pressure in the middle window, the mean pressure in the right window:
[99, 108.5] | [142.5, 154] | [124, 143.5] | 0.019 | 14.5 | 14.3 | 14.6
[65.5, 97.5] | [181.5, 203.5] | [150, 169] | 0.004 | 13.4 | 14.7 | 15.3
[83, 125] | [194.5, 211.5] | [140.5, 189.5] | 0.029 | 14.2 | 14.9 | 16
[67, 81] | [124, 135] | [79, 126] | -0.037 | 13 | 14.2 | 14.4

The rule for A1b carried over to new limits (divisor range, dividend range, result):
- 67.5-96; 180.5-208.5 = 1.16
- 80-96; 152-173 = 1.08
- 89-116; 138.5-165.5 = 1.03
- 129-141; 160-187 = 1.06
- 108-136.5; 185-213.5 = 1.09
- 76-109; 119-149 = 1.03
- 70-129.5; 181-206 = 1.10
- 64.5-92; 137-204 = 1.13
